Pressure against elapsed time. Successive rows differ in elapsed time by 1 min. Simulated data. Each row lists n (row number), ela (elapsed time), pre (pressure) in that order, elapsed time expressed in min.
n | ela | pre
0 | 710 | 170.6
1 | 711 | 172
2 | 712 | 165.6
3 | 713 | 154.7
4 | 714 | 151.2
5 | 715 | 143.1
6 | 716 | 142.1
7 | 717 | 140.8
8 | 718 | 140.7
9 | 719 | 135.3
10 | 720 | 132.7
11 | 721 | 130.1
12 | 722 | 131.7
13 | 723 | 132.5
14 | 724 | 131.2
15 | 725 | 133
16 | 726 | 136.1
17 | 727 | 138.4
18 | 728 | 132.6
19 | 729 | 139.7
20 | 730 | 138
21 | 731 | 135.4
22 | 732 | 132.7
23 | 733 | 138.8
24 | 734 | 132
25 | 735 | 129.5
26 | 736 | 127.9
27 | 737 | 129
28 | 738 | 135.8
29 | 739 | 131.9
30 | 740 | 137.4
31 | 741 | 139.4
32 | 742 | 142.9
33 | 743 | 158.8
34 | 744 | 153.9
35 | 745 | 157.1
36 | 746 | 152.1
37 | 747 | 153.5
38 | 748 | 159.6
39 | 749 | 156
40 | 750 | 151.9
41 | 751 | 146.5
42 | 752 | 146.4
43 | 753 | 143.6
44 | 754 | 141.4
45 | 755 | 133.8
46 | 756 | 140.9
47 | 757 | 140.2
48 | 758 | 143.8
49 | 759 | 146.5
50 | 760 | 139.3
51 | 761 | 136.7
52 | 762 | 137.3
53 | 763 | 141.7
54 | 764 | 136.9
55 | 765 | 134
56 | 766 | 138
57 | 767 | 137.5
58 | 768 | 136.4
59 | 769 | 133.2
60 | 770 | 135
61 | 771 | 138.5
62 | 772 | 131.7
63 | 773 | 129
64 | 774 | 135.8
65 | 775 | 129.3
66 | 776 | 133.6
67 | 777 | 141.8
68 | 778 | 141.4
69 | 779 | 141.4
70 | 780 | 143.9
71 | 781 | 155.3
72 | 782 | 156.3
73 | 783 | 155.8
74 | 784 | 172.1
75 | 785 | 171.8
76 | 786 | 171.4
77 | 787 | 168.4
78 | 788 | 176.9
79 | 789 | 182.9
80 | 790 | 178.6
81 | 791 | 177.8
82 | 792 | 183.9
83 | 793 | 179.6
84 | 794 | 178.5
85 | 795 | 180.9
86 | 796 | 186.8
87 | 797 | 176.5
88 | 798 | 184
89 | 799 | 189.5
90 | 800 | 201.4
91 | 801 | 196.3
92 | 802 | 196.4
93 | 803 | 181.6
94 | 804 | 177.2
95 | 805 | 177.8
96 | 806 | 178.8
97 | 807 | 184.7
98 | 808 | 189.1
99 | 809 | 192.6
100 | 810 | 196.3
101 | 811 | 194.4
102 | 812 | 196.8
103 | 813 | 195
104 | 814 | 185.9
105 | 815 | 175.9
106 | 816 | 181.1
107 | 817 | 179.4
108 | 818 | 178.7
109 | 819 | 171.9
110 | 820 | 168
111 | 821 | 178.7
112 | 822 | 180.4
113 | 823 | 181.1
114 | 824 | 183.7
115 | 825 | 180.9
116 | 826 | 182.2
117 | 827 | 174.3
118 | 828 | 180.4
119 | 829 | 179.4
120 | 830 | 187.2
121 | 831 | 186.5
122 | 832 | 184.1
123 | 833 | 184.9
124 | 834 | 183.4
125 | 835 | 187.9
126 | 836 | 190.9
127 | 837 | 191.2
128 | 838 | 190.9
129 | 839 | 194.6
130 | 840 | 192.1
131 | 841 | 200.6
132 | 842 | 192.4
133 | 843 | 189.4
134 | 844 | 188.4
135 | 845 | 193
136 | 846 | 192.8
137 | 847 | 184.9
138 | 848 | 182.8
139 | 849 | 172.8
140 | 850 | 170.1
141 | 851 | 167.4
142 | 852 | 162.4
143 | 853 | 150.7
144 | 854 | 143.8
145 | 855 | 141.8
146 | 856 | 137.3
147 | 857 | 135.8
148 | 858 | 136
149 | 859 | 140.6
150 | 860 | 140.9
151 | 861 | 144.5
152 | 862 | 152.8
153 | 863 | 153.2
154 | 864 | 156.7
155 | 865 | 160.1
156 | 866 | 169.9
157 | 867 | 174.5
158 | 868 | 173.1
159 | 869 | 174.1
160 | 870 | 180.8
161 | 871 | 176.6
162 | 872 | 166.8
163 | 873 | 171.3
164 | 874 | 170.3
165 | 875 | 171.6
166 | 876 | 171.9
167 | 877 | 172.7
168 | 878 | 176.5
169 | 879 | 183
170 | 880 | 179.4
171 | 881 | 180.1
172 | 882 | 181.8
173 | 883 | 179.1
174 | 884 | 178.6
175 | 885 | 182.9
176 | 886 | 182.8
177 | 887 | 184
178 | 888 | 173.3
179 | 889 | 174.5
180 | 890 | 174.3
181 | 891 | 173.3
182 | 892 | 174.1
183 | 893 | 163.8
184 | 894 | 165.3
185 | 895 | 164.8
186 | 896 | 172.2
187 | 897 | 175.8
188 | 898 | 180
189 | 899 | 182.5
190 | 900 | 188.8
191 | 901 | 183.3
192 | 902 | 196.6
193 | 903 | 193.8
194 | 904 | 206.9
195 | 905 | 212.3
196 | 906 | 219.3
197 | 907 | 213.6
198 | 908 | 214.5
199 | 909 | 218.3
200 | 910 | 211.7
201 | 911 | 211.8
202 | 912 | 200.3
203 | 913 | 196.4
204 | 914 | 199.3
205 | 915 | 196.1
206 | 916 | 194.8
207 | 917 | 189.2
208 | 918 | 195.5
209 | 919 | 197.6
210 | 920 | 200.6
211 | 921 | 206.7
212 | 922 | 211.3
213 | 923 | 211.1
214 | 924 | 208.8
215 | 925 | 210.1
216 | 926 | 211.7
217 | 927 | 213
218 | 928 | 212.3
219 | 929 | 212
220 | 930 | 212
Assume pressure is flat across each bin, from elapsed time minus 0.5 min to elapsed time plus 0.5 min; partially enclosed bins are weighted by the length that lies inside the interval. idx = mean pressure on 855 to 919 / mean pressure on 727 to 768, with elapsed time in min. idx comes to 1.26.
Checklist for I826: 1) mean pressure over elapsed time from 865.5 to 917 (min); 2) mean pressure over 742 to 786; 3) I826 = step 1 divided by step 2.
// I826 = 1.3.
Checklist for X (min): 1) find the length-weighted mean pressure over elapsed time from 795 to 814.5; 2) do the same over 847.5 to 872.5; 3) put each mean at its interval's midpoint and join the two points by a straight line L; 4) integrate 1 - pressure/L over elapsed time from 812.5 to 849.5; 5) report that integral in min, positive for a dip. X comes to -2.3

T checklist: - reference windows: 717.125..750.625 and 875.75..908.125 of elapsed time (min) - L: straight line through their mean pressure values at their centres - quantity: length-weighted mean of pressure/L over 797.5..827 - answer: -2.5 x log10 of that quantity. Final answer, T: -0.15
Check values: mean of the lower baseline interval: 140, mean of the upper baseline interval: 183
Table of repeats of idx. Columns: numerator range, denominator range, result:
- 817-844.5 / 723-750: 1.31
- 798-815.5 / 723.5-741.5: 1.40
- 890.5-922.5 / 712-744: 1.41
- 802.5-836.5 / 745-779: 1.30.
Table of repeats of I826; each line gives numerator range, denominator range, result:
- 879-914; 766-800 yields 1.18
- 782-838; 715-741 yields 1.35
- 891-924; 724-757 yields 1.38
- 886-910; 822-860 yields 1.07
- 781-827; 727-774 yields 1.29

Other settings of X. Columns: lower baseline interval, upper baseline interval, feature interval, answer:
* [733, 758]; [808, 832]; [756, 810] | 1.1 min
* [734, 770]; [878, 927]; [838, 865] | 1.3 min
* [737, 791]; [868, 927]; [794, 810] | -2.8 min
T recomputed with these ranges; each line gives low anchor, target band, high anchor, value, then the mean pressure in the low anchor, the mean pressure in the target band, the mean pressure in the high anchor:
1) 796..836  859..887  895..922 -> 0.13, 184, 170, 198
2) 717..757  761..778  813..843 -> 0.15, 140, 136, 184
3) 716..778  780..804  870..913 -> -0.16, 139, 178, 185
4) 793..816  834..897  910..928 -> 0.14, 187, 172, 204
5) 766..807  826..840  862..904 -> -0.10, 164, 186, 175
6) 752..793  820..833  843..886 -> -0.14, 148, 181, 168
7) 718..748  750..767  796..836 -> 0.09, 138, 141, 184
